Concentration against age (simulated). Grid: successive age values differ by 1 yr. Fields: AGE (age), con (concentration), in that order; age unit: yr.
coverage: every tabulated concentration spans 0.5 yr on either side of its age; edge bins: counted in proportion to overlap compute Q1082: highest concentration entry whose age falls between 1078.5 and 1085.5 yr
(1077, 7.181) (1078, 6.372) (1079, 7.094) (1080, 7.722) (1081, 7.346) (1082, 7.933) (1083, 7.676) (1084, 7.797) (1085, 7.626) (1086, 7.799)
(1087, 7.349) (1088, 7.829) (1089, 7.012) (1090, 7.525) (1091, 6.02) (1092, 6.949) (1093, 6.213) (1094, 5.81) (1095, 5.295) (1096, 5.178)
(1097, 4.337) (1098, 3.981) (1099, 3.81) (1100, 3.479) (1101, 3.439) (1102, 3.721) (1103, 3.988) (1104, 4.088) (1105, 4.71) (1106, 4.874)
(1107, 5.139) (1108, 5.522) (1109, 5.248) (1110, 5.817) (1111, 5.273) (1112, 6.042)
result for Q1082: 7.933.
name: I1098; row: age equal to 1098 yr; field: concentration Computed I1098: 3.981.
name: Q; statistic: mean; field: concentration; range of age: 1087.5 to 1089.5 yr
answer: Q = 7.42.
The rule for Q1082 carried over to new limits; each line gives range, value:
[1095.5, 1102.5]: 5.178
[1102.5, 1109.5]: 5.522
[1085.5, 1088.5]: 7.829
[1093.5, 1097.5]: 5.81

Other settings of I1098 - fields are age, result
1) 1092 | 6.949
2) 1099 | 3.81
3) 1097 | 4.337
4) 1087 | 7.349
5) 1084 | 7.797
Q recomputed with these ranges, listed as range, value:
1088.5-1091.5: 6.85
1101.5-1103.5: 3.85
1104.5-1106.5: 4.79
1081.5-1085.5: 7.76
